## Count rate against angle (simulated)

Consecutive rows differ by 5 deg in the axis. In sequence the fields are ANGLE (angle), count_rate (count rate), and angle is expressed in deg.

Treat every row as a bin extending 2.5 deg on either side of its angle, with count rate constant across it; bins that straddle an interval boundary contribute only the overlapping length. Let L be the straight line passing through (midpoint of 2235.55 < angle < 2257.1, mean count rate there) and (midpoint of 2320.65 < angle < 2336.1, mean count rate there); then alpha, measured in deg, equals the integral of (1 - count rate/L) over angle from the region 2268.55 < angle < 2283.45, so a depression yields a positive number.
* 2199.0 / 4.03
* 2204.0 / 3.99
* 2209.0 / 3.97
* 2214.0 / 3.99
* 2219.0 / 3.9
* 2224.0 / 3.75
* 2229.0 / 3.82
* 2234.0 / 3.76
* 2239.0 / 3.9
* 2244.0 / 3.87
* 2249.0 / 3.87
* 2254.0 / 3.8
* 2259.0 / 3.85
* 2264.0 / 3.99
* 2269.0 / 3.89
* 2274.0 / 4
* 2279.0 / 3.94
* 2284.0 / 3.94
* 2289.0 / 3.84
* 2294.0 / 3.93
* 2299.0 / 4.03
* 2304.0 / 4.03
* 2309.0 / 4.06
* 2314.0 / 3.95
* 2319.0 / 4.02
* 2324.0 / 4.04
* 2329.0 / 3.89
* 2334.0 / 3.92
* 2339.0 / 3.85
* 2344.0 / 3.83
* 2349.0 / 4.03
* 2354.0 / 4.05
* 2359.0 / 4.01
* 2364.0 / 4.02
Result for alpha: -0.2 deg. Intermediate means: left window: 3.86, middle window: 3.95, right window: 3.95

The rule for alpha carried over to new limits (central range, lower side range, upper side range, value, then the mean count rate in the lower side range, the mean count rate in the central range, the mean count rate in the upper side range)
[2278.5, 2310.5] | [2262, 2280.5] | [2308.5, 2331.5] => 0.0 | 3.95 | 3.97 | 3.99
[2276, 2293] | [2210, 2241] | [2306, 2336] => 0.1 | 3.86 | 3.91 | 3.98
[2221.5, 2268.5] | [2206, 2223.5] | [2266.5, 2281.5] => 1.1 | 3.93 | 3.85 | 3.94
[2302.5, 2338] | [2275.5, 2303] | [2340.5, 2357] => -0.2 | 3.94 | 3.98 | 3.96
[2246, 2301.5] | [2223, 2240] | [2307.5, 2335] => -0.4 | 3.8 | 3.92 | 3.98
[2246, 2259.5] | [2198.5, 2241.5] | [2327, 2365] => 0.2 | 3.9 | 3.84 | 3.95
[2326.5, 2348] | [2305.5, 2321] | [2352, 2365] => 0.7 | 4.01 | 3.88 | 4.03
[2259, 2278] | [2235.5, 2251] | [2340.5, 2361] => -0.2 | 3.87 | 3.94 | 3.97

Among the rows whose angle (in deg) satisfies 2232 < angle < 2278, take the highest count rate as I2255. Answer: 4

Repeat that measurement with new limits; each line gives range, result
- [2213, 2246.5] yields 3.99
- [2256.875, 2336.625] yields 4.06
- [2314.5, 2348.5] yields 4.04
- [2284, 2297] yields 3.94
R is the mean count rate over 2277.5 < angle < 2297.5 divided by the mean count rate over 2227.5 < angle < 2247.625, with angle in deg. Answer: 1.0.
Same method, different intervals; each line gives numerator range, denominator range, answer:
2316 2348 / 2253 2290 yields 1.00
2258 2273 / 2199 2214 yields 0.98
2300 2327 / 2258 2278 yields 1.02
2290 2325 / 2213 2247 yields 1.04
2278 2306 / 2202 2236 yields 1.02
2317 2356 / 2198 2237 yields 1.01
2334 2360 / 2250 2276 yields 1.01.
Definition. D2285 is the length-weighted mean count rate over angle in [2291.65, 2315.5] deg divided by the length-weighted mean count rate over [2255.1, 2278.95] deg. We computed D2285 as 1.0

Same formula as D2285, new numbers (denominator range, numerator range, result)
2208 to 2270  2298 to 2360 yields 1.03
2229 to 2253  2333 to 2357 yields 1.02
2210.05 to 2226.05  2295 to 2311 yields 1.04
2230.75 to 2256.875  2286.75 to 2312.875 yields 1.04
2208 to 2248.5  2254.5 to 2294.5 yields 1.01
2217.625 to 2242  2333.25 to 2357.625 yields 1.03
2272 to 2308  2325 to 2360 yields 0.99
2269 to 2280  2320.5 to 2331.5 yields 1.00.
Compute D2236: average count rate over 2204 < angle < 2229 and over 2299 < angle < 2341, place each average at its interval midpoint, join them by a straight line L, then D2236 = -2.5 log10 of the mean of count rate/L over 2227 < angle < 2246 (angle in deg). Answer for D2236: 0.02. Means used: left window 3.9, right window 3.97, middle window 3.84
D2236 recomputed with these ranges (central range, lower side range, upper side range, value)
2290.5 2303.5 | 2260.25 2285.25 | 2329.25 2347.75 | -0.015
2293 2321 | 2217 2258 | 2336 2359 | -0.028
